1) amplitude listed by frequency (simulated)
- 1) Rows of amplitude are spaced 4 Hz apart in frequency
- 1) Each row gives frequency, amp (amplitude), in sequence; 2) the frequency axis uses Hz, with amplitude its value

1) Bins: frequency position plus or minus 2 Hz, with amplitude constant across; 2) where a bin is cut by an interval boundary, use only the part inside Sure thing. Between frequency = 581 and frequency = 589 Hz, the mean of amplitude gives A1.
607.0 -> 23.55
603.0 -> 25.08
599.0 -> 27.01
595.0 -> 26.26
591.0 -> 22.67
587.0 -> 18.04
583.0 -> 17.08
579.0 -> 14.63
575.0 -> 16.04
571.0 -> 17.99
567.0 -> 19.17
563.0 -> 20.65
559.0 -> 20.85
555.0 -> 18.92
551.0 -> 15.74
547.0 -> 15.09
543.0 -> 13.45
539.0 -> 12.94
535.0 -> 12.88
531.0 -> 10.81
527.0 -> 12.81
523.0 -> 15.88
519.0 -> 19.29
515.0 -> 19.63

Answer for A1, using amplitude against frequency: 17.6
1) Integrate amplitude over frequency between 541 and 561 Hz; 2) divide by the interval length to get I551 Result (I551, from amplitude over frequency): 16.8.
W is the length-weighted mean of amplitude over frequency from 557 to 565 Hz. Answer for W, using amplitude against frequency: 20.8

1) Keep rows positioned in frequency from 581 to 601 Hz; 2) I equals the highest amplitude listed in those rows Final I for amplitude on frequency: 27.01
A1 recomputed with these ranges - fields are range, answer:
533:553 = 14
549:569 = 19.1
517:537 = 14.3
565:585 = 17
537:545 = 13.2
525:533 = 11.8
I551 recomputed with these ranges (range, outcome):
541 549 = 14.3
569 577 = 17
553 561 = 19.9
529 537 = 11.8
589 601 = 25.3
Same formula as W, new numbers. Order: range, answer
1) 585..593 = 20.4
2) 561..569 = 19.9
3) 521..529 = 14.3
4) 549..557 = 17.3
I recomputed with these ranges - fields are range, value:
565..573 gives 19.17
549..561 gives 20.85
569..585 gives 17.99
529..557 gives 18.92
